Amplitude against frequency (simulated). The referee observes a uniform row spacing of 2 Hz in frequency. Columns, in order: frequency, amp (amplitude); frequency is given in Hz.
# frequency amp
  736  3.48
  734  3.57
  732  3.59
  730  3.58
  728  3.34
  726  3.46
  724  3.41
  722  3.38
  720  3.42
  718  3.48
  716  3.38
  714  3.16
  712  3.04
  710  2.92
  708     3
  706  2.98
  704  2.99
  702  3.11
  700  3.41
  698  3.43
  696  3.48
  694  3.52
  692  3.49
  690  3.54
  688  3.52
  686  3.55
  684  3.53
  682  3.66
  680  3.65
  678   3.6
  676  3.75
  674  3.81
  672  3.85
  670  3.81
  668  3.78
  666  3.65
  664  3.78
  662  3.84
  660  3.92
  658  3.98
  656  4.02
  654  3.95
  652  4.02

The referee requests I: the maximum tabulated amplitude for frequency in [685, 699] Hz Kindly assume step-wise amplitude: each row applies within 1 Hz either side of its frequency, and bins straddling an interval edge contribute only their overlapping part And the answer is 3.55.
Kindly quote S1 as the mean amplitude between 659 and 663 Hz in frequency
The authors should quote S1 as 3.88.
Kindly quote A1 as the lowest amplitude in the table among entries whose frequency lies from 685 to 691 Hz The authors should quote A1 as 3.52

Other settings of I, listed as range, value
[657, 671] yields 3.98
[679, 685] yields 3.66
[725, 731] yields 3.58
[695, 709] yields 3.48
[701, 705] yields 3.11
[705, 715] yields 3.16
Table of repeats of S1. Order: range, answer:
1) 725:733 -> 3.49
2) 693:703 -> 3.39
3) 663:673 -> 3.77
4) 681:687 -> 3.58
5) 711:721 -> 3.3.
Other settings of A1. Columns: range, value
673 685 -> 3.53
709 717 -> 2.92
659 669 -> 3.65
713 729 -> 3.16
